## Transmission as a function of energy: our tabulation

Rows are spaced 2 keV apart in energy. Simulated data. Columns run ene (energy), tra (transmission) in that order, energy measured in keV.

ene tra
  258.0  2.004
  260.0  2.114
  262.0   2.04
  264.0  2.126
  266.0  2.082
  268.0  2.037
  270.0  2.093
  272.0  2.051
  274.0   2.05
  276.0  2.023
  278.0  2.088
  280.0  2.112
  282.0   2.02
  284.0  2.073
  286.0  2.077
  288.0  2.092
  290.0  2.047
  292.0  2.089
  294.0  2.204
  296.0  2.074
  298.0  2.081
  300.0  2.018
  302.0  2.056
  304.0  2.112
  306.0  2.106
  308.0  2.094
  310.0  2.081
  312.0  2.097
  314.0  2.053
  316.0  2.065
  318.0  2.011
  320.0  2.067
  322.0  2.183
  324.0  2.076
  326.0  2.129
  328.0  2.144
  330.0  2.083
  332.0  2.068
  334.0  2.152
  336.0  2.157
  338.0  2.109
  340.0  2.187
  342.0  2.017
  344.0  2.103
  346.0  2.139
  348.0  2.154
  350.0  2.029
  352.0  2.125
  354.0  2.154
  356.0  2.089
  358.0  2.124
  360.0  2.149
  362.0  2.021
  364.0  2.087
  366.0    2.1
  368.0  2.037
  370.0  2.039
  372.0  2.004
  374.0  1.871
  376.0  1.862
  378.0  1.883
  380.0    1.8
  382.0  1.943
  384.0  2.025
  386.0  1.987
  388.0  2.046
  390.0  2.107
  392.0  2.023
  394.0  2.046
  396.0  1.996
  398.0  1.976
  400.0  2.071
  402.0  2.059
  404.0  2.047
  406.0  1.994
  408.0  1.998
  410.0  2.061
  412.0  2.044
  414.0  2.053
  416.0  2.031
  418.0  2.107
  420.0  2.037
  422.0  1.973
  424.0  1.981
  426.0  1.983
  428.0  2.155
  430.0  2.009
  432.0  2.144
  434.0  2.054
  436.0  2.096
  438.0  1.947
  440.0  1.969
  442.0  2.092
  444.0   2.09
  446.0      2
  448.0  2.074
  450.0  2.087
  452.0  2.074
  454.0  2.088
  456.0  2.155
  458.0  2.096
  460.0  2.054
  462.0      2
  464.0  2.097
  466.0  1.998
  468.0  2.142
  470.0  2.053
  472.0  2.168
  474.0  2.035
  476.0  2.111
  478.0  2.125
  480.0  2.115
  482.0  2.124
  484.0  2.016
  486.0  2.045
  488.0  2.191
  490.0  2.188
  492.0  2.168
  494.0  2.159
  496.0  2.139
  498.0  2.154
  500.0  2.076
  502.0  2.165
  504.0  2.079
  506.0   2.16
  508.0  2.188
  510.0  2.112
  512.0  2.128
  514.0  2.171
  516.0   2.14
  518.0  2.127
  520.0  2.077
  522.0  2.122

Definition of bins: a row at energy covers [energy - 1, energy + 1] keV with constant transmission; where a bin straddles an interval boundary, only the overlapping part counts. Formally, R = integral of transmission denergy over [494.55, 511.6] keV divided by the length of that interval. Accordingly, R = 2.13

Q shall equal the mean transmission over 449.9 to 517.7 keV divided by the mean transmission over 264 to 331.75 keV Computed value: 1.01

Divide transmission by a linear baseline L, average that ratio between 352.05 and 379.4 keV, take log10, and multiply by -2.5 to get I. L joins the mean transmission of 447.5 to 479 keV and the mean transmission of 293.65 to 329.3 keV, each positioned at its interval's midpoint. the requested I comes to 0.03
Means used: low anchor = 2.09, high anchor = 2.08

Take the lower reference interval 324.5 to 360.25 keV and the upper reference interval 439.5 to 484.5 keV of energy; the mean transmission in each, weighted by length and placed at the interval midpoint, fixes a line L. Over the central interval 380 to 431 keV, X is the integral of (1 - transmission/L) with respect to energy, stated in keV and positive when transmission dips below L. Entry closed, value 1.7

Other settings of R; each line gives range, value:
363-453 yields 2.02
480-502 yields 2.13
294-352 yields 2.1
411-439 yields 2.04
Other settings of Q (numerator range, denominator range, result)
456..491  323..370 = 0.99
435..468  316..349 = 0.98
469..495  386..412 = 1.04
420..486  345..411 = 1.02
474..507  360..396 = 1.06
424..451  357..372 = 0.99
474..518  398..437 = 1.04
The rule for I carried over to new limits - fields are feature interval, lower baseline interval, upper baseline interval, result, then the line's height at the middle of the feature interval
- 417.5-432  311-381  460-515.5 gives 0.028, 2.09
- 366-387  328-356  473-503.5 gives 0.087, 2.12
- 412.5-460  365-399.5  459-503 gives -0.002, 2.05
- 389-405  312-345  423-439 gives 0.012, 2.06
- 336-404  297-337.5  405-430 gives 0.010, 2.06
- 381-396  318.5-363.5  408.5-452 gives 0.028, 2.08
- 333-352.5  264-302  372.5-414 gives -0.045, 2.03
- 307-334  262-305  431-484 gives -0.008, 2.08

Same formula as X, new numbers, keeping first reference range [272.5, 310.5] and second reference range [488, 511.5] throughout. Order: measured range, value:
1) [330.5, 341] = -0.2 keV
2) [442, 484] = 1.0 keV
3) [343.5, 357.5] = -0.1 keV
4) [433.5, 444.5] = 0.5 keV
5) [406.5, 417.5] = 0.4 keV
